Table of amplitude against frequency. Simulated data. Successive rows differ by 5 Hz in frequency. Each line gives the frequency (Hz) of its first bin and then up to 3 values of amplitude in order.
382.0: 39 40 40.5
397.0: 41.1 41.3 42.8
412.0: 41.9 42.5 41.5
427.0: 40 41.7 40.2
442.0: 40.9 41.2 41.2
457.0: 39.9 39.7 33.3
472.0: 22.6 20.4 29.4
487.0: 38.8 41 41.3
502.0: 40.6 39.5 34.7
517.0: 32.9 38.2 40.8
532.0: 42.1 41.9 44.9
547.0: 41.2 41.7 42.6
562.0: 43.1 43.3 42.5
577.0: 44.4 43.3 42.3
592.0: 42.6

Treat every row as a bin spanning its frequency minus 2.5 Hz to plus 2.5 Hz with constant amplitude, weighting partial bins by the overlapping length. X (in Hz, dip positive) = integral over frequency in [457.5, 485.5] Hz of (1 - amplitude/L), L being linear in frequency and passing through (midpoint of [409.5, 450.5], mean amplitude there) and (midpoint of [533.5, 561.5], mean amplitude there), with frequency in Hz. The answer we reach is 7.7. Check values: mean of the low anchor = 41.2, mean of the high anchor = 42.5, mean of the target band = 30.2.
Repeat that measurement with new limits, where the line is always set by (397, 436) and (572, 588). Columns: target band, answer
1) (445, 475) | 4.3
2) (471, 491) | 6.2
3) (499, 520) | 2.7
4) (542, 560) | 0.3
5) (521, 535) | 0.7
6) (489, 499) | 0.3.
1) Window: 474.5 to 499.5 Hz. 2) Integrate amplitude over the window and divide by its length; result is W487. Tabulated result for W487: 34.2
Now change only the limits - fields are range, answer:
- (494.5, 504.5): 41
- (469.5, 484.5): 24.1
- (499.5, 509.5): 40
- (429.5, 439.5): 41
